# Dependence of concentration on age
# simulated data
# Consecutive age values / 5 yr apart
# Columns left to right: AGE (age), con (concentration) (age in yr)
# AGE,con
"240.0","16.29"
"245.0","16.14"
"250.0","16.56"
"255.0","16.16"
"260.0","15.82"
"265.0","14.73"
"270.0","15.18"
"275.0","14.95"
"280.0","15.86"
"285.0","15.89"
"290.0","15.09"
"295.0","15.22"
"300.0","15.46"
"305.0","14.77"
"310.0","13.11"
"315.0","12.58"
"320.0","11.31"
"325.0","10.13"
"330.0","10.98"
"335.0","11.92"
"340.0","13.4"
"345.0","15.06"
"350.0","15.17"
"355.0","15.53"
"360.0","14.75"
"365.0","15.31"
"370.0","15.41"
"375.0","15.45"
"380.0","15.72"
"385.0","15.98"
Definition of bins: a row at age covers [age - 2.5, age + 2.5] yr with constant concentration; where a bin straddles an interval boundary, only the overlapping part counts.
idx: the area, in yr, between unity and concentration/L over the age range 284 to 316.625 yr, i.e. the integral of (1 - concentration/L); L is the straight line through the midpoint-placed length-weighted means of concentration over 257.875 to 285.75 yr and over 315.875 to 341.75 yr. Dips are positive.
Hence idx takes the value -2.7 yr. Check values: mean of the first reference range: 15.4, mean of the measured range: 14.6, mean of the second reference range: 11.6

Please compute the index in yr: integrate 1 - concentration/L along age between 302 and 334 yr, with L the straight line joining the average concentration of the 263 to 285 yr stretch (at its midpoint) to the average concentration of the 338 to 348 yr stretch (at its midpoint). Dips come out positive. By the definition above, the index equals 5.4 yr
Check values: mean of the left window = 15.3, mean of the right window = 14.3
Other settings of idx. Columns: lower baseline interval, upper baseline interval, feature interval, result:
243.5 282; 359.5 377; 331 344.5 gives 2.2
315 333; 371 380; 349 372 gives -1.7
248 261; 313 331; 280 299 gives -2.6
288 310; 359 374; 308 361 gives 7.2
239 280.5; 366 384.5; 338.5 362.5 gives 1.2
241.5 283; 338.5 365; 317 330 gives 3.7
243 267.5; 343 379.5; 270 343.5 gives 9.0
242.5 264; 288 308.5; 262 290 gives 0.4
